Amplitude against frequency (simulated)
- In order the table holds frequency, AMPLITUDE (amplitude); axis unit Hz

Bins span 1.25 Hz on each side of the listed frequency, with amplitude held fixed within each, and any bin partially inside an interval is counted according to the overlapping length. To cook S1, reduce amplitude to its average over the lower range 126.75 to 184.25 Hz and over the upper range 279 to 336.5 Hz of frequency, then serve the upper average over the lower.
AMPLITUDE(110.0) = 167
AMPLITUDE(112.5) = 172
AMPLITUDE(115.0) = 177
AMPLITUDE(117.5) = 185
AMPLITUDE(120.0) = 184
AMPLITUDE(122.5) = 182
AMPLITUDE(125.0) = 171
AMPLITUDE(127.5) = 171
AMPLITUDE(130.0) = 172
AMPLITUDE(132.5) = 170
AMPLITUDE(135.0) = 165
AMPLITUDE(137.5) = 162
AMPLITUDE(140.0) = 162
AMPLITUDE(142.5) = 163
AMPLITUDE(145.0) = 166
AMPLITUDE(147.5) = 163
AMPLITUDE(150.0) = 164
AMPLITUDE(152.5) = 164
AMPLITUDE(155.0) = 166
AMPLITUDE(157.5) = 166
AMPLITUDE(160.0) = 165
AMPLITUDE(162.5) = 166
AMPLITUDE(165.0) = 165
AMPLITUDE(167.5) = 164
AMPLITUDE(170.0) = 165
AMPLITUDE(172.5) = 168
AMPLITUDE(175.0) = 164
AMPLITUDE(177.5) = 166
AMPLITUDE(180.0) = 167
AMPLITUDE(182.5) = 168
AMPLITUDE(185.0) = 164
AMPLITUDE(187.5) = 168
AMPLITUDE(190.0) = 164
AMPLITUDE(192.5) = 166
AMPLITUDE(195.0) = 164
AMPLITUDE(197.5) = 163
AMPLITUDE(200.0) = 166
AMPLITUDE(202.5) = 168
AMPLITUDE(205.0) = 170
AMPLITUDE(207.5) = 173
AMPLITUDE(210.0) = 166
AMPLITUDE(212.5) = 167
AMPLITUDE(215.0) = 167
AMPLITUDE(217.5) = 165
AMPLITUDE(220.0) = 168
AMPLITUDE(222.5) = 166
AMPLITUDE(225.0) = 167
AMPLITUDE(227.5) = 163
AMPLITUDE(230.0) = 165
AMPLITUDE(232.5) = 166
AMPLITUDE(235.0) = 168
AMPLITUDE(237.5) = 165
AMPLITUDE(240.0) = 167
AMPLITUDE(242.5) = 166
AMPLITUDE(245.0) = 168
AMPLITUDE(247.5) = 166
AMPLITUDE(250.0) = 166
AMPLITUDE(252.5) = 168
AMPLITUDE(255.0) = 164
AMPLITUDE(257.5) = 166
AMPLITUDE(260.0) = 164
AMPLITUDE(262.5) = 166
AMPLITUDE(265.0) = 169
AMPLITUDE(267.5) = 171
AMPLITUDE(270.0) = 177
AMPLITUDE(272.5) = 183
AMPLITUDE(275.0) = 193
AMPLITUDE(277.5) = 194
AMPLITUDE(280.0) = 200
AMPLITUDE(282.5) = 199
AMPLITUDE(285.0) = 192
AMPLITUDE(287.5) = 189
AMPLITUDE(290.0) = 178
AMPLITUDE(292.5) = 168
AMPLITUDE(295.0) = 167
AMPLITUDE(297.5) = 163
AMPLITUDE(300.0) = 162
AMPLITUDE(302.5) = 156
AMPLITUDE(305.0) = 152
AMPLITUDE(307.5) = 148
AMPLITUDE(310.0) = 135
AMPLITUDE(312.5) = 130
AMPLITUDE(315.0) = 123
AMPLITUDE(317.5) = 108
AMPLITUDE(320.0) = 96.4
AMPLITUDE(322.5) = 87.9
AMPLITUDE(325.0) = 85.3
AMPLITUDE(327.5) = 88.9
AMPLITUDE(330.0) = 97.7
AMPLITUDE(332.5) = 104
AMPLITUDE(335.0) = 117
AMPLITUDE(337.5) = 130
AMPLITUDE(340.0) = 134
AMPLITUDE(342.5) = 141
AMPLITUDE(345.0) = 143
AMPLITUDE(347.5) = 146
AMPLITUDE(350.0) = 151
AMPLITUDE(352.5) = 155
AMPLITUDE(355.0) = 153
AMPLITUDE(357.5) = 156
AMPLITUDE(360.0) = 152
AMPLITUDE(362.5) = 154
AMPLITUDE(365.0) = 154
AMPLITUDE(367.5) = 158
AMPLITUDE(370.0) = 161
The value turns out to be 0.85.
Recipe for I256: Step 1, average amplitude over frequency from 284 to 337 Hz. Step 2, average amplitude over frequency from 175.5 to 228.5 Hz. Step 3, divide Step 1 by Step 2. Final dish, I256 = 0.8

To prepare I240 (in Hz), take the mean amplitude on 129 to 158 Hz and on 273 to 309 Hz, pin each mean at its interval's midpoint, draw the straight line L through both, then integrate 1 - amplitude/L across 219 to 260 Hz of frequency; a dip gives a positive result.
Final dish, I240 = 1.4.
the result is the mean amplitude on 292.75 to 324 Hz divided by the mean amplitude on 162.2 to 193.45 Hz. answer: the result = 0.8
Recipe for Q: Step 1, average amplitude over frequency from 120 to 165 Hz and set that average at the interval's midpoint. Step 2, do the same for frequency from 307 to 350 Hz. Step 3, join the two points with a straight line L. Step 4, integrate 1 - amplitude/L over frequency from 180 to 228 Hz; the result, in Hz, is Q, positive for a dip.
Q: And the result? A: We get -4.8 Hz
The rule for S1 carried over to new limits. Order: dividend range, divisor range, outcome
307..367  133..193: 0.78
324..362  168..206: 0.79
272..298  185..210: 1.11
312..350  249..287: 0.65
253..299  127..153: 1.07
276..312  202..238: 1.02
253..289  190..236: 1.08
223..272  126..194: 1.01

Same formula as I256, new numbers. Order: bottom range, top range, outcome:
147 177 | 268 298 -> 1.11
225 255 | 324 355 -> 0.76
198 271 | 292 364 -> 0.80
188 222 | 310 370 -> 0.78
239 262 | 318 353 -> 0.72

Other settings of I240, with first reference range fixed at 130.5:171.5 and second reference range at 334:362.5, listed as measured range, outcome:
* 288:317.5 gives -0.57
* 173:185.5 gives -0.32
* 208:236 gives -1.59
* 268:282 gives -3.42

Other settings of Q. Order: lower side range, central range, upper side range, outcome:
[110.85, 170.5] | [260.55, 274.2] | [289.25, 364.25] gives -2.5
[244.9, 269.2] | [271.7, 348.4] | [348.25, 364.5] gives 7.1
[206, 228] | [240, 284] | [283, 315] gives -3.1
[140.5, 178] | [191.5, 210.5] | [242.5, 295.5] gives 0.3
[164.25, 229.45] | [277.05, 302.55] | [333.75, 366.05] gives -4.3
